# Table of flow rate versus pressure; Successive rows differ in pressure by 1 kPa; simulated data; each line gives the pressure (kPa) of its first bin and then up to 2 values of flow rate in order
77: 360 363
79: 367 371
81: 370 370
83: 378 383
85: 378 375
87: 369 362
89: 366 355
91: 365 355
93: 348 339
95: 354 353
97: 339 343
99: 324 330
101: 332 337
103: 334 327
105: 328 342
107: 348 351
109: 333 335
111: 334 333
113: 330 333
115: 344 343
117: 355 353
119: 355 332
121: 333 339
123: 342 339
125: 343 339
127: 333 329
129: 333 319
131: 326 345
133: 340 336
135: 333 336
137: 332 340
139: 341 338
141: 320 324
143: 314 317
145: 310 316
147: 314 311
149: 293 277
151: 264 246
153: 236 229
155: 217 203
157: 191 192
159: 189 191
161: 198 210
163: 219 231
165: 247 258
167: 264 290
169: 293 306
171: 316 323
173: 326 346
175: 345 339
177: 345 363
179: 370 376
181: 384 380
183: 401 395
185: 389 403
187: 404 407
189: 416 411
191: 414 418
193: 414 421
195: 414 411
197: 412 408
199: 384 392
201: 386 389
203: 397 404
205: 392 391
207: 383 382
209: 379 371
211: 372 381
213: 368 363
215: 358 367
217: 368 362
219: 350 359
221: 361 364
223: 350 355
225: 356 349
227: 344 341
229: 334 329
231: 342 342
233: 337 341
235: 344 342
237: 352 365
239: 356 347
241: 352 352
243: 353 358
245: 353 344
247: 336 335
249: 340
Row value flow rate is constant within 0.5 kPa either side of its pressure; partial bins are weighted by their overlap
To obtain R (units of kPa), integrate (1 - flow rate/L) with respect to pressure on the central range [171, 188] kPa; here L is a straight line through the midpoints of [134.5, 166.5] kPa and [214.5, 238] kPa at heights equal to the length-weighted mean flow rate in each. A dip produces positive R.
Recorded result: -3.8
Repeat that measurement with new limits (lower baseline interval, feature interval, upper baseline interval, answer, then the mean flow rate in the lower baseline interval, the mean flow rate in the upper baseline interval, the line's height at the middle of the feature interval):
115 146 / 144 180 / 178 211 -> 8.86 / 334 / 396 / 365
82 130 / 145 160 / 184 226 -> 4.75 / 345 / 386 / 364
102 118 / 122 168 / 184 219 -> 8.95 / 338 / 392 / 359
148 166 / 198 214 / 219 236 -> -3.84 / 229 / 347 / 311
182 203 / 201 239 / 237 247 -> 1.36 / 404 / 352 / 375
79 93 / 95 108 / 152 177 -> 0.33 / 368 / 258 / 346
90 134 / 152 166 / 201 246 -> 5.37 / 339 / 360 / 348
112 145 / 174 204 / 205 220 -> -2.56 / 335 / 371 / 361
